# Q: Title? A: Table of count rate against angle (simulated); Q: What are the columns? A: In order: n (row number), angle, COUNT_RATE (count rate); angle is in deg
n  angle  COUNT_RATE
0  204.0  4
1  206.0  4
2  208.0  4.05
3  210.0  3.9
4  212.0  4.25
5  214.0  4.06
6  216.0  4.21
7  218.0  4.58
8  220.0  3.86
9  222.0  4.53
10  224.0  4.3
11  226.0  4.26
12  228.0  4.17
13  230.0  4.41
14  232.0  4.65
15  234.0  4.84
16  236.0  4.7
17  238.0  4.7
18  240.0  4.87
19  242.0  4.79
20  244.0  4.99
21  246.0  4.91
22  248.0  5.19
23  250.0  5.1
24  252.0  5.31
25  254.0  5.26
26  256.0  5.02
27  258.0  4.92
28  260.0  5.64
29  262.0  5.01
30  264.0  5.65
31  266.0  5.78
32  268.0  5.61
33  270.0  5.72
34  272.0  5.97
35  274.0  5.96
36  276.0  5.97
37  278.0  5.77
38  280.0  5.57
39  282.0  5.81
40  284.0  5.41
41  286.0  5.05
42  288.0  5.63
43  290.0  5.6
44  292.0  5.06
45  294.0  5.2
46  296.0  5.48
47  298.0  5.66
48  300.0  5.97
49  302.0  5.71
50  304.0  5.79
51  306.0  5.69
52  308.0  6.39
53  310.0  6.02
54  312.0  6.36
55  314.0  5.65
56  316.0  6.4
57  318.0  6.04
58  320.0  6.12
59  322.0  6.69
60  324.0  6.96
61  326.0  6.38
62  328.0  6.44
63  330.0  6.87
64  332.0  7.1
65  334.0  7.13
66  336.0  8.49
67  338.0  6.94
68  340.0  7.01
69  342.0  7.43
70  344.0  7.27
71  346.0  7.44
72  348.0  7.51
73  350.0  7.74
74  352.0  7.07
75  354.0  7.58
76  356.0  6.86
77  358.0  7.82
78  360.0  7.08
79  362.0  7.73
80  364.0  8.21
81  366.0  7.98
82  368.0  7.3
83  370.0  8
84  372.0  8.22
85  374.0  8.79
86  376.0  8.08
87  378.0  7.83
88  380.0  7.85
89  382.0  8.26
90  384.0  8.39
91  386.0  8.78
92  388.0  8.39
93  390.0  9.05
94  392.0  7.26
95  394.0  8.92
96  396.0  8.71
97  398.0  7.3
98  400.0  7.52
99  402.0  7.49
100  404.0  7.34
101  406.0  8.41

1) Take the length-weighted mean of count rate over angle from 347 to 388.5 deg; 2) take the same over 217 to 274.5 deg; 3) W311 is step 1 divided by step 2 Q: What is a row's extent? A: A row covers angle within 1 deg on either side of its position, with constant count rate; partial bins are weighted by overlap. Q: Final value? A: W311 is 1.58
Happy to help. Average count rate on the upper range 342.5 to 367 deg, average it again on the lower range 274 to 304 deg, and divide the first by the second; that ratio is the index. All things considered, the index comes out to 1.3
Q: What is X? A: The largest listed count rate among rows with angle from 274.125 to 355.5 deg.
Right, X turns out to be 8.49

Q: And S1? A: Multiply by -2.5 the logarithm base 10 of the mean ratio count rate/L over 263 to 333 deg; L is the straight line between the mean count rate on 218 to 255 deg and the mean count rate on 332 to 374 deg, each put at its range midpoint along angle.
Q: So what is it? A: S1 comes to 0.05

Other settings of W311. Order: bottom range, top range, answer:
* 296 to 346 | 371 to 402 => 1.26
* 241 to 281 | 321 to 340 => 1.29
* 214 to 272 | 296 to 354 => 1.36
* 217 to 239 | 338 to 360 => 1.65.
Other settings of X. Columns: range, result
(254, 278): 5.97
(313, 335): 7.13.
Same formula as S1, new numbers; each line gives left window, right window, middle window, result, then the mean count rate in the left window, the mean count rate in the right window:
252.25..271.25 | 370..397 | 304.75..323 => 0.09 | 5.4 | 8.34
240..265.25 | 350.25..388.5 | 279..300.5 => 0.10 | 5.14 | 7.9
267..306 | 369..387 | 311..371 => 0.01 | 5.63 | 8.24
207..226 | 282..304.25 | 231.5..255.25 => -0.07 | 4.2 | 5.51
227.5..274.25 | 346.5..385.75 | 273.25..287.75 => 0.03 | 5.13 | 7.82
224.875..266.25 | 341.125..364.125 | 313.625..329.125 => 0.06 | 4.94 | 7.45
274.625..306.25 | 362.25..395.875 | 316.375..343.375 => -0.02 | 5.59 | 8.21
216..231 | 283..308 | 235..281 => -0.09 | 4.3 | 5.56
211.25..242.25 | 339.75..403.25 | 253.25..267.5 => -0.02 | 4.44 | 7.85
